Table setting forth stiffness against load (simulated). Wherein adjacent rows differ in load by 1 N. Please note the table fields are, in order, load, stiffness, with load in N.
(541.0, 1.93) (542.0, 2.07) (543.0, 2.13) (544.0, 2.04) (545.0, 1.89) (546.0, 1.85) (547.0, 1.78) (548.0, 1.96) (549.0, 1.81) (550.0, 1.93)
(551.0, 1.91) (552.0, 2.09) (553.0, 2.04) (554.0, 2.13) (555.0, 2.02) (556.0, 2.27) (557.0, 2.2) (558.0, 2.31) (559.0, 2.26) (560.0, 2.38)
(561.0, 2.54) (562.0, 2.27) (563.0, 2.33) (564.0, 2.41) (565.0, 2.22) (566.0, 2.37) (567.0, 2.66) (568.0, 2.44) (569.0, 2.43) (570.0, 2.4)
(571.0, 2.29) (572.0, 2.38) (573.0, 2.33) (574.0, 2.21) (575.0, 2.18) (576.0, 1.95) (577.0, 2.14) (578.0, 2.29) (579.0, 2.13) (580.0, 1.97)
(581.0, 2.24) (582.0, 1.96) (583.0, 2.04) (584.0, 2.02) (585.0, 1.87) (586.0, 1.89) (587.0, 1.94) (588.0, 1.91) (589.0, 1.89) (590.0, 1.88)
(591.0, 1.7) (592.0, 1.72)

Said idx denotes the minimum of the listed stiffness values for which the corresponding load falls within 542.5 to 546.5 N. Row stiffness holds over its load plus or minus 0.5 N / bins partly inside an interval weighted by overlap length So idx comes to 1.85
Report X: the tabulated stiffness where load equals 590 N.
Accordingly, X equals 1.88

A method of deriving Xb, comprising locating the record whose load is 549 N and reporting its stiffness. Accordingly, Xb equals 1.81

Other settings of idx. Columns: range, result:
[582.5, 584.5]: 2.02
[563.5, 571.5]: 2.22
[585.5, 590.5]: 1.88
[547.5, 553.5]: 1.81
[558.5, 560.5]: 2.26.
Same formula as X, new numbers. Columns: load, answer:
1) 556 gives 2.27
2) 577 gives 2.14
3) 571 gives 2.29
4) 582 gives 1.96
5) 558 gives 2.31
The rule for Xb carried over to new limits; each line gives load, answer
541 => 1.93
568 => 2.44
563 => 2.33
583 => 2.04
